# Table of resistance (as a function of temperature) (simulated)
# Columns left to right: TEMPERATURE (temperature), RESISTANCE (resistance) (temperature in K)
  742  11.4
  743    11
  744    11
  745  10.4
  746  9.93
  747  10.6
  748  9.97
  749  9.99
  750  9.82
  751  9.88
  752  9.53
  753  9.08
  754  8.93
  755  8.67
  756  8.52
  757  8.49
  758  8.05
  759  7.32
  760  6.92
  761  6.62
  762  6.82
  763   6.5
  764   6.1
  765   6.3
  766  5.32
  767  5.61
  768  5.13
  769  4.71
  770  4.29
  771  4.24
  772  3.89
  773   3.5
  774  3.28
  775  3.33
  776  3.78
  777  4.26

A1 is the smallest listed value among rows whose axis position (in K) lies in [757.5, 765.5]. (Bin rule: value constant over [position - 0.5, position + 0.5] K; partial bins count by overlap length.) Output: 6.1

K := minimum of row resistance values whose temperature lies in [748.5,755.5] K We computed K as 8.67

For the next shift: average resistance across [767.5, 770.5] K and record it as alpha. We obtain 4.71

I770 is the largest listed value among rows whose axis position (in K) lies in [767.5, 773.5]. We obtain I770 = 5.13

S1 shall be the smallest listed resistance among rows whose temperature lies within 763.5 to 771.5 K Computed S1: 4.24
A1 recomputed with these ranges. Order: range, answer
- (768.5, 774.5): 3.28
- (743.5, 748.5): 9.93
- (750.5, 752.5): 9.53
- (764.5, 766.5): 5.32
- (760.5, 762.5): 6.62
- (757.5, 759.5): 7.32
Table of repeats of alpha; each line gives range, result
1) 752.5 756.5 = 8.8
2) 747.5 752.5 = 9.84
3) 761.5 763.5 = 6.66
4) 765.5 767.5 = 5.46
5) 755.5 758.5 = 8.35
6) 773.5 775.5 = 3.3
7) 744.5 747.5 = 10.3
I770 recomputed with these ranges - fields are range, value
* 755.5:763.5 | 8.52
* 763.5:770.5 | 6.3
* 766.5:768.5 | 5.61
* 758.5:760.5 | 7.32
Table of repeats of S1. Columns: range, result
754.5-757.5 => 8.49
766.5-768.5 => 5.13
